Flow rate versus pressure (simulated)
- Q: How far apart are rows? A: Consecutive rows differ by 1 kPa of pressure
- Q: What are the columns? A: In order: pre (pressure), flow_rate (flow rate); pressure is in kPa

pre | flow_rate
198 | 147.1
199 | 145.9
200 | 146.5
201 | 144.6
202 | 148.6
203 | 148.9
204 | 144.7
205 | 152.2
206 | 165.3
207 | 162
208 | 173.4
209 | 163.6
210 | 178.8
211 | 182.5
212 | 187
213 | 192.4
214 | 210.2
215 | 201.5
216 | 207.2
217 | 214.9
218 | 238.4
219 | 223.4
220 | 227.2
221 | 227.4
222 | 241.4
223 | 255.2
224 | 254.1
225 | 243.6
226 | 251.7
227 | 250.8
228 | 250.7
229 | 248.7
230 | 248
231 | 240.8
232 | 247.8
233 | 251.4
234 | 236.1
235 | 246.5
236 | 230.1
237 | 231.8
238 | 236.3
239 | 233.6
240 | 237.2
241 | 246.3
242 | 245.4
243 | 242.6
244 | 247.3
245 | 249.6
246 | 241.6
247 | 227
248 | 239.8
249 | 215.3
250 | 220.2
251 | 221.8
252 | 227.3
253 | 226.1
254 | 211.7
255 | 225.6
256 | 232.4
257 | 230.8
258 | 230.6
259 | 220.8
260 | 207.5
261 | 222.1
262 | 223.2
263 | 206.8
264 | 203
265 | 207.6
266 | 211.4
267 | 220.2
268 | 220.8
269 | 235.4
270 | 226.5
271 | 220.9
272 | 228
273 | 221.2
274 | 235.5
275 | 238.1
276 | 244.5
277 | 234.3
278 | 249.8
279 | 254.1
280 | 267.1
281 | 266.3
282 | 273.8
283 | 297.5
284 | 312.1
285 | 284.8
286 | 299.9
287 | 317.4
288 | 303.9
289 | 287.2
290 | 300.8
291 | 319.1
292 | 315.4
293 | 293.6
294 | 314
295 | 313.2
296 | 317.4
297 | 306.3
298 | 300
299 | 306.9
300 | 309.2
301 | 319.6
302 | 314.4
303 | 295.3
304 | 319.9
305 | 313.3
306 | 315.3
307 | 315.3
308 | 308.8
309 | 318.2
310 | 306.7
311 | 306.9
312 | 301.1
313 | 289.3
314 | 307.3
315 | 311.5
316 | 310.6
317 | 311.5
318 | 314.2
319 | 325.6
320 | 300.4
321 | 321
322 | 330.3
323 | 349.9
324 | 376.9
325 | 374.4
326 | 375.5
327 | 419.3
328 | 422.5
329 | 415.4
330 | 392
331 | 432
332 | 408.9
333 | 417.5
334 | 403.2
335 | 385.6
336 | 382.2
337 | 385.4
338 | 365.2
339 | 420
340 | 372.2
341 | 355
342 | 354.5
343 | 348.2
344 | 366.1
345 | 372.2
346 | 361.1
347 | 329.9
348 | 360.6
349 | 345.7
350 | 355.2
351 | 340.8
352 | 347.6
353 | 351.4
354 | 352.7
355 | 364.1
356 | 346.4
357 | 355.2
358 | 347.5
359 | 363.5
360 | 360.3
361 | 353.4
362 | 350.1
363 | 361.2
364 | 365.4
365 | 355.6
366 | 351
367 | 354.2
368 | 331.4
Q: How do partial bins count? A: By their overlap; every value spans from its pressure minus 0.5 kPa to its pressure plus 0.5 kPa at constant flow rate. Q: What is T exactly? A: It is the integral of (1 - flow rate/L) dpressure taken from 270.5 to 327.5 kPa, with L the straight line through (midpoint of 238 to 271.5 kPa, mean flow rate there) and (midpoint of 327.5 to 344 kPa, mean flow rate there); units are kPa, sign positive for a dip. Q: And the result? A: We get 2.6 kPa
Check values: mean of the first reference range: 227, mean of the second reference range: 390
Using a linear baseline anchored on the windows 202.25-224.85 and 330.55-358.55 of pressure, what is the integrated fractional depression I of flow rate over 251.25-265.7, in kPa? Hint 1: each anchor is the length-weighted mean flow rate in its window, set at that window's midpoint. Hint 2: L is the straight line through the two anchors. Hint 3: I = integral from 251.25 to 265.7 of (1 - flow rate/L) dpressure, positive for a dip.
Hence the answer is 2.1 kPa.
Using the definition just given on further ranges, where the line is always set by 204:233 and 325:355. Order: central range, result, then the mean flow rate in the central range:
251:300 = 5.98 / 257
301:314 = 0.95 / 309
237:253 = 0.97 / 235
